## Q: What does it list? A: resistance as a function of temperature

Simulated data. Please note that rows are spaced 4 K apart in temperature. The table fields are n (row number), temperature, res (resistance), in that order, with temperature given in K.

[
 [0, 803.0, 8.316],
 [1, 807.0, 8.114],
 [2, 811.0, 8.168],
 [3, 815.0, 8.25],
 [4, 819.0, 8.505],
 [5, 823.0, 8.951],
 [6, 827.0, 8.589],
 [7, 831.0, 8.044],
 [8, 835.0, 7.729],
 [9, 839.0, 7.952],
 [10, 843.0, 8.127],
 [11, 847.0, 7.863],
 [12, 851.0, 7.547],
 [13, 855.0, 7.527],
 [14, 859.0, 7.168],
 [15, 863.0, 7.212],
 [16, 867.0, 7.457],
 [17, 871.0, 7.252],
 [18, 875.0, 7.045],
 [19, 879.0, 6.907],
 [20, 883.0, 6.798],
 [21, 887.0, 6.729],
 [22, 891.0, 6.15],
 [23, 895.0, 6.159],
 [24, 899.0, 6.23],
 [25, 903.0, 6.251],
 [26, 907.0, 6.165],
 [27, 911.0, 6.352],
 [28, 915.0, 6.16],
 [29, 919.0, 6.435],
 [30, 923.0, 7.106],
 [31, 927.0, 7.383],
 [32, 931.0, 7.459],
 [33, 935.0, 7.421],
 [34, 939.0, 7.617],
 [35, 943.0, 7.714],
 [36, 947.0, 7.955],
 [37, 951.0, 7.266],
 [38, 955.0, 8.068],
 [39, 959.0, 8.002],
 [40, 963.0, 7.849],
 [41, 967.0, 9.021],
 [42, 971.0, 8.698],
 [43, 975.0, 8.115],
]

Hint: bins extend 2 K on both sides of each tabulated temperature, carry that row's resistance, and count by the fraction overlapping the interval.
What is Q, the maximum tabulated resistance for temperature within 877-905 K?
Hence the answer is 6.907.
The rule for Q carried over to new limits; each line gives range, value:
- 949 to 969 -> 9.021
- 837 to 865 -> 8.127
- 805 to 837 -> 8.951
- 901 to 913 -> 6.352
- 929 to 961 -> 8.068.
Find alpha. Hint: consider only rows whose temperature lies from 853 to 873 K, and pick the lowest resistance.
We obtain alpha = 7.168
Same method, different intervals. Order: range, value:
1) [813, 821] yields 8.25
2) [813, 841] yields 7.729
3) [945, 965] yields 7.266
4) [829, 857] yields 7.527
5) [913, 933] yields 6.16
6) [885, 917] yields 6.15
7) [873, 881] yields 6.907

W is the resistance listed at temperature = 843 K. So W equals 8.127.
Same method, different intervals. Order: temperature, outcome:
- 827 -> 8.589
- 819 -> 8.505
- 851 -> 7.547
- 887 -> 6.729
